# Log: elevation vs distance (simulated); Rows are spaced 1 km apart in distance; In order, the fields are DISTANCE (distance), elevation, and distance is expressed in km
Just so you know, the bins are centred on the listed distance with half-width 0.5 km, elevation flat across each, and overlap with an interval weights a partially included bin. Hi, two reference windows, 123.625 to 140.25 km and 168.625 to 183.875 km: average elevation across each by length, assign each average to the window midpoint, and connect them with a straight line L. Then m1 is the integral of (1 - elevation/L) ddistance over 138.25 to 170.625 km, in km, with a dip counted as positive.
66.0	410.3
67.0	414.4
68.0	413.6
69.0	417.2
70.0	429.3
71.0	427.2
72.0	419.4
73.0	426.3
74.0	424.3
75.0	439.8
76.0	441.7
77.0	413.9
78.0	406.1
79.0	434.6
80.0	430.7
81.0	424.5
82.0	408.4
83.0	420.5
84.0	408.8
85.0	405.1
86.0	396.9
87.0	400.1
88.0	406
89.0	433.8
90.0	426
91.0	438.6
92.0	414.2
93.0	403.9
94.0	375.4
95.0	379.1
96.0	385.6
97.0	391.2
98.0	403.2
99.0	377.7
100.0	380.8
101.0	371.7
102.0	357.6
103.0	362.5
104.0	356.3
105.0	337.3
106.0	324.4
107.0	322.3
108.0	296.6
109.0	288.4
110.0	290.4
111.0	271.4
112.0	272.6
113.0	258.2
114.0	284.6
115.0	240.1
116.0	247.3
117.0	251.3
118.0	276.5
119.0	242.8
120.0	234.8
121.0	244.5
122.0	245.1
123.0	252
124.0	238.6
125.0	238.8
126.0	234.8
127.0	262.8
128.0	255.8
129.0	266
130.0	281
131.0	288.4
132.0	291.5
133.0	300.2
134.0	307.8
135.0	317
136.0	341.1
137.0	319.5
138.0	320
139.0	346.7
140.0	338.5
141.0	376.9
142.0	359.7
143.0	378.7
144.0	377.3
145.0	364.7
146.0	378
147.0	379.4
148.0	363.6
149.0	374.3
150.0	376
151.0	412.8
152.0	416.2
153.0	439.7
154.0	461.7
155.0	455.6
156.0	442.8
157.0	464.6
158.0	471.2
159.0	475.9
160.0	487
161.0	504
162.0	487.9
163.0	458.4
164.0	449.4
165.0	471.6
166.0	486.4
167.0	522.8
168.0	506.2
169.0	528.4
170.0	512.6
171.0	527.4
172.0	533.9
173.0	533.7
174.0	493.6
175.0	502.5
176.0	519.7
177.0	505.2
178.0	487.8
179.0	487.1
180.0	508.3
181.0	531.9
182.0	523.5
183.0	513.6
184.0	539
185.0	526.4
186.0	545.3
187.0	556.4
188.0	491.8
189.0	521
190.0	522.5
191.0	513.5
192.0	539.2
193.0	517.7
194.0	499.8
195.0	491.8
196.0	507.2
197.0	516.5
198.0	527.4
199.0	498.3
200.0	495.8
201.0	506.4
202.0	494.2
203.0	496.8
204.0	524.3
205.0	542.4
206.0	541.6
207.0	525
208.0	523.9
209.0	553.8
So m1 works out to -2.2 km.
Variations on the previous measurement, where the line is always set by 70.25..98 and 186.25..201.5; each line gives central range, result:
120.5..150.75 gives 9.6 km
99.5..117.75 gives 5.4 km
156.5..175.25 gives -0.3 km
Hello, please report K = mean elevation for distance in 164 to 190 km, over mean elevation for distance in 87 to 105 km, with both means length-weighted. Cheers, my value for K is 1.32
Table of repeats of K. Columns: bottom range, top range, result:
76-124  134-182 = 1.27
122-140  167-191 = 1.81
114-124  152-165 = 1.86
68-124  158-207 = 1.42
